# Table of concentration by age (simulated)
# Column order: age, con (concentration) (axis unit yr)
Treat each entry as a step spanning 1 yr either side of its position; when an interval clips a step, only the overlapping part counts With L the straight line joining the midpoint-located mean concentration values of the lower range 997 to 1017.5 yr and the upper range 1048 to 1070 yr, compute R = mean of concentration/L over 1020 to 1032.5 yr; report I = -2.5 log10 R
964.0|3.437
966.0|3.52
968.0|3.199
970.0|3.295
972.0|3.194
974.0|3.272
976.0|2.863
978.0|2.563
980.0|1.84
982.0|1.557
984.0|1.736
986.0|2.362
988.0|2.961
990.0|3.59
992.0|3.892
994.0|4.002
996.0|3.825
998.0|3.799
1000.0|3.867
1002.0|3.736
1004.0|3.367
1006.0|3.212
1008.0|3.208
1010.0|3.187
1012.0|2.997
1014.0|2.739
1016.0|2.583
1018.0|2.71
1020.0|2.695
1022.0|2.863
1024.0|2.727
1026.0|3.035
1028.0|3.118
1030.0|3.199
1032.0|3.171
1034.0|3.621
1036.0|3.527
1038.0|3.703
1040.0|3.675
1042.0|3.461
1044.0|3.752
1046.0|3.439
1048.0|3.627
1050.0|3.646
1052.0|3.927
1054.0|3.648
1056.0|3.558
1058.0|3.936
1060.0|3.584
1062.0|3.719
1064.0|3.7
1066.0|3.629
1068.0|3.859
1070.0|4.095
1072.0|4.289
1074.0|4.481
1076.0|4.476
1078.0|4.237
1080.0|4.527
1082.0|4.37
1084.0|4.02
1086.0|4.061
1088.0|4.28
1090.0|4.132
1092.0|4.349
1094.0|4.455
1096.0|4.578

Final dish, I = 0.15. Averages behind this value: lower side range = 3.26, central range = 2.99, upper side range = 3.73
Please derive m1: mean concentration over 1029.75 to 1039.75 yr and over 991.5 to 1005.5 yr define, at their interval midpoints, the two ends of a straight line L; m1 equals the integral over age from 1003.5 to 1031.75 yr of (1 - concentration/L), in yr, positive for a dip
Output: 5.0 yr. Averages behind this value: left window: 3.76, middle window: 2.97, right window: 3.48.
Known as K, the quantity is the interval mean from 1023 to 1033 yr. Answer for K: 3.05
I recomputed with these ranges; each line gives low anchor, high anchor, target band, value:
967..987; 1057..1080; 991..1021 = -0.10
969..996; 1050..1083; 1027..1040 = 0.05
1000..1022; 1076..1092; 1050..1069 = 0.04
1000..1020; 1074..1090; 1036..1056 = 0.01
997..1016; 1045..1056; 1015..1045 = 0.10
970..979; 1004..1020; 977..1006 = -0.04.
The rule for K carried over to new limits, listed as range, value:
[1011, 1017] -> 2.77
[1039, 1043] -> 3.57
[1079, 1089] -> 4.25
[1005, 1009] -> 3.21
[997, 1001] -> 3.83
